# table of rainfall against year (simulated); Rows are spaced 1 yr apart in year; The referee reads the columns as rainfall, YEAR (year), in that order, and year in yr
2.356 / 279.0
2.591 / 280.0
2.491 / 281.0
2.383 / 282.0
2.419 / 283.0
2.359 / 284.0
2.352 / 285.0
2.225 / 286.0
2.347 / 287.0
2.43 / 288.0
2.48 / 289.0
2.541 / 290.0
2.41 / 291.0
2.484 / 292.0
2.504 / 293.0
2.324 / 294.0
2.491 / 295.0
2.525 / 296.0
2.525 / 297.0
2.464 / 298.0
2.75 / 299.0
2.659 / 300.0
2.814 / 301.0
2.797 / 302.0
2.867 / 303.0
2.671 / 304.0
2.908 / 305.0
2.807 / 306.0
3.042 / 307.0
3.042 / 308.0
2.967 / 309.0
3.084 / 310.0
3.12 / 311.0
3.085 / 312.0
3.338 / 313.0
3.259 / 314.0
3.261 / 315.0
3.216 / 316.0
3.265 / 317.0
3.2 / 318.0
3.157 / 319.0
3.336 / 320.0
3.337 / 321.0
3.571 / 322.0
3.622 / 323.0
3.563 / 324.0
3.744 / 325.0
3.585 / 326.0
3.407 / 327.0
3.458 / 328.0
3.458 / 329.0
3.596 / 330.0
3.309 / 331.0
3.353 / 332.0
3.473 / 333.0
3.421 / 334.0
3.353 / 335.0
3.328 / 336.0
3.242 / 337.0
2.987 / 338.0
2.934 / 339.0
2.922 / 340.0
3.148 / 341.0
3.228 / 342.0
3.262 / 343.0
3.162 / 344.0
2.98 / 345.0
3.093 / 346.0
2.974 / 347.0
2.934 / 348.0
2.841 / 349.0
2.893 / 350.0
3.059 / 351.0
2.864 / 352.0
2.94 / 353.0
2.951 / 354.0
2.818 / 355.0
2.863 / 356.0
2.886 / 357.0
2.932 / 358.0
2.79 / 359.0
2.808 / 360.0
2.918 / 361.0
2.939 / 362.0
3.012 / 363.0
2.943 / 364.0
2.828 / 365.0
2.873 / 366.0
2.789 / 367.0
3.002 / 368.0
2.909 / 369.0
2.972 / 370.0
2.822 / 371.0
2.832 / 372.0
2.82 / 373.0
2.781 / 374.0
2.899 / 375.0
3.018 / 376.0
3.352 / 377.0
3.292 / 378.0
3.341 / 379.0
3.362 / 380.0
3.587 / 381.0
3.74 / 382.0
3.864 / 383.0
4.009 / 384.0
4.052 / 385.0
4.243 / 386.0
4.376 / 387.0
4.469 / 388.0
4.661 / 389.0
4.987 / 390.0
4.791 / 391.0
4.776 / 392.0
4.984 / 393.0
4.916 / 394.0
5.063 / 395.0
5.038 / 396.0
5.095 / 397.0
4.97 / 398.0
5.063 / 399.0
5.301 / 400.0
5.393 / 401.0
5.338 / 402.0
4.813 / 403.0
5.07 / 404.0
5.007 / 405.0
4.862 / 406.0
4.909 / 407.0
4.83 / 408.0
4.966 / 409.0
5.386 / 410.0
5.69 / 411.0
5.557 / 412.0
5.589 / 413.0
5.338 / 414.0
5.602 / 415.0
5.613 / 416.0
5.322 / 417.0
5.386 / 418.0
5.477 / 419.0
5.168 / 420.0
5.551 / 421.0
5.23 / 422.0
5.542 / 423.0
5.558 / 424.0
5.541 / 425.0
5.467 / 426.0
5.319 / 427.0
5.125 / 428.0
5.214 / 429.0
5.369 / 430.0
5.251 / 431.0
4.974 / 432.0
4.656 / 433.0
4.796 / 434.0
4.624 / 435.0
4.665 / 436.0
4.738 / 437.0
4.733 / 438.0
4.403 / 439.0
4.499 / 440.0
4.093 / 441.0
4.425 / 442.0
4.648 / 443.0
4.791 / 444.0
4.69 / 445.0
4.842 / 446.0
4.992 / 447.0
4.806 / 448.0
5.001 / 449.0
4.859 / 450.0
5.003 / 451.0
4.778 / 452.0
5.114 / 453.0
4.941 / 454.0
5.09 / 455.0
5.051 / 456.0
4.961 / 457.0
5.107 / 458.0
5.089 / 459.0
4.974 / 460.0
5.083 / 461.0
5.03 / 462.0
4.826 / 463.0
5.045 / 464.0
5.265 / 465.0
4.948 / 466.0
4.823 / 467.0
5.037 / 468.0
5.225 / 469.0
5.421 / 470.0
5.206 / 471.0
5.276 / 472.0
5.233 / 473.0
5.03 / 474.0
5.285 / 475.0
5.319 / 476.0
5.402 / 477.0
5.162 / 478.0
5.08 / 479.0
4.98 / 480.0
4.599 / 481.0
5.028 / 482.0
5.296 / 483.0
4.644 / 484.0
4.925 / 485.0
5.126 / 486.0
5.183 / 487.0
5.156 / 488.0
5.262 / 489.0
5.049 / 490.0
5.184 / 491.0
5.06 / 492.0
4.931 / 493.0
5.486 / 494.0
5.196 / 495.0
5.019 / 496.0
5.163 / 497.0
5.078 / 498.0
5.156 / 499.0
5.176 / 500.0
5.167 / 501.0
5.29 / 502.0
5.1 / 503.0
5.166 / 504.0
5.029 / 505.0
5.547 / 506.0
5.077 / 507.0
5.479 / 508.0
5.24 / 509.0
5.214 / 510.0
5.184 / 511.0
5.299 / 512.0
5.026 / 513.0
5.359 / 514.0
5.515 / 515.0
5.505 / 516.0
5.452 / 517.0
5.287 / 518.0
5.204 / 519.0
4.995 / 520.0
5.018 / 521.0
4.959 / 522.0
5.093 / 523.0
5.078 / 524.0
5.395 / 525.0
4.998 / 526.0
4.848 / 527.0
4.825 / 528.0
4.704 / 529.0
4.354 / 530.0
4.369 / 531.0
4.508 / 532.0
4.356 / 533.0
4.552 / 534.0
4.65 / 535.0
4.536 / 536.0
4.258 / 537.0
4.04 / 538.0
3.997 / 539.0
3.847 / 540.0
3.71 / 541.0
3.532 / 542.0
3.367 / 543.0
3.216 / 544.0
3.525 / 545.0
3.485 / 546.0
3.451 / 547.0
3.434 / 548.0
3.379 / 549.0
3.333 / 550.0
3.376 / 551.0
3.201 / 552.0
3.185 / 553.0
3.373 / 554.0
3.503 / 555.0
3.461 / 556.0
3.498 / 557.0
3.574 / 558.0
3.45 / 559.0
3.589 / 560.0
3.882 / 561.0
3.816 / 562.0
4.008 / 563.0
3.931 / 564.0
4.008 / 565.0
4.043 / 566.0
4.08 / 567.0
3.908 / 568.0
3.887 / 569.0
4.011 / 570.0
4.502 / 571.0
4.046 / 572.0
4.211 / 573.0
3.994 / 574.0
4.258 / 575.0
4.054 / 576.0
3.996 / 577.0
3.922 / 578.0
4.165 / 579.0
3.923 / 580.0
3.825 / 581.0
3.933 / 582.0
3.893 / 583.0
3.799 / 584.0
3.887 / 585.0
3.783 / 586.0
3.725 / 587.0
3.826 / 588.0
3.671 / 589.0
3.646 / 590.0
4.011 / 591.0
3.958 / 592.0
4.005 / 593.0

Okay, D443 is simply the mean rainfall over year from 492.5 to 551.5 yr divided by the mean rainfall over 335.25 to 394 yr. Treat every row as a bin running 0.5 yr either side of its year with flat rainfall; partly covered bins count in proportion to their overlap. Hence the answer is 1.42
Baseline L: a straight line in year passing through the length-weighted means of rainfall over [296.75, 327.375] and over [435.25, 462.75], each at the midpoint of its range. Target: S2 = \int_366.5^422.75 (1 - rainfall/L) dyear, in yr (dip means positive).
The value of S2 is -3.97 yr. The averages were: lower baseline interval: 3.12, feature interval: 4.47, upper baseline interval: 4.83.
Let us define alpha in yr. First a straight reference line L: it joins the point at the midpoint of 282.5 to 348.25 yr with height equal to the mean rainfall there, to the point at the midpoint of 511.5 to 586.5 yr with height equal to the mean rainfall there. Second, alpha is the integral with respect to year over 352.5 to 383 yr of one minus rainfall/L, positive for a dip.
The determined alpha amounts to 2.3 yr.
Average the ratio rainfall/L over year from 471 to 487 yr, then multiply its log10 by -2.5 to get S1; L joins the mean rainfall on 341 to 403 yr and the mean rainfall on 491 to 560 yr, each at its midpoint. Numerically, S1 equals -0.20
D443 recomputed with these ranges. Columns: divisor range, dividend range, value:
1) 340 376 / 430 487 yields 1.69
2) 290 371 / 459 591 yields 1.50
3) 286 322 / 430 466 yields 1.71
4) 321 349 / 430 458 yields 1.46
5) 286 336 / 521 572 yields 1.33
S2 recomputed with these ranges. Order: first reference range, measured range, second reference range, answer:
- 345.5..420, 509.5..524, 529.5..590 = -5.0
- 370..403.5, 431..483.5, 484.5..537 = -3.0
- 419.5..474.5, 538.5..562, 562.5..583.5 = 3.9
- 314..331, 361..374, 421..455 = 3.6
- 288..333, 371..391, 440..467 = 1.4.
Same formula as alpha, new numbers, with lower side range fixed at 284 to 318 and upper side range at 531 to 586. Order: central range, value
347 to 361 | 0.4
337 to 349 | -0.5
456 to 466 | -4.7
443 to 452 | -3.9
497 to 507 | -4.4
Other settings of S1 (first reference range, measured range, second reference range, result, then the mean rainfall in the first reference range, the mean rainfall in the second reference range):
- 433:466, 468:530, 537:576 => -0.19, 4.84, 3.72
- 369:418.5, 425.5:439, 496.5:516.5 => -0.05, 4.48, 5.24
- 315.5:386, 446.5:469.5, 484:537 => -0.13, 3.18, 5.06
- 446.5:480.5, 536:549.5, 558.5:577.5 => 0.16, 5.07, 3.98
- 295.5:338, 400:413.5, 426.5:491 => -0.20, 3.16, 4.98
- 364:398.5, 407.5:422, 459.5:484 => -0.25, 3.8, 5.1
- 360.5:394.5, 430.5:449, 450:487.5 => -0.03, 3.56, 5.07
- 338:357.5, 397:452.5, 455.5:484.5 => -0.18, 2.99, 5.08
